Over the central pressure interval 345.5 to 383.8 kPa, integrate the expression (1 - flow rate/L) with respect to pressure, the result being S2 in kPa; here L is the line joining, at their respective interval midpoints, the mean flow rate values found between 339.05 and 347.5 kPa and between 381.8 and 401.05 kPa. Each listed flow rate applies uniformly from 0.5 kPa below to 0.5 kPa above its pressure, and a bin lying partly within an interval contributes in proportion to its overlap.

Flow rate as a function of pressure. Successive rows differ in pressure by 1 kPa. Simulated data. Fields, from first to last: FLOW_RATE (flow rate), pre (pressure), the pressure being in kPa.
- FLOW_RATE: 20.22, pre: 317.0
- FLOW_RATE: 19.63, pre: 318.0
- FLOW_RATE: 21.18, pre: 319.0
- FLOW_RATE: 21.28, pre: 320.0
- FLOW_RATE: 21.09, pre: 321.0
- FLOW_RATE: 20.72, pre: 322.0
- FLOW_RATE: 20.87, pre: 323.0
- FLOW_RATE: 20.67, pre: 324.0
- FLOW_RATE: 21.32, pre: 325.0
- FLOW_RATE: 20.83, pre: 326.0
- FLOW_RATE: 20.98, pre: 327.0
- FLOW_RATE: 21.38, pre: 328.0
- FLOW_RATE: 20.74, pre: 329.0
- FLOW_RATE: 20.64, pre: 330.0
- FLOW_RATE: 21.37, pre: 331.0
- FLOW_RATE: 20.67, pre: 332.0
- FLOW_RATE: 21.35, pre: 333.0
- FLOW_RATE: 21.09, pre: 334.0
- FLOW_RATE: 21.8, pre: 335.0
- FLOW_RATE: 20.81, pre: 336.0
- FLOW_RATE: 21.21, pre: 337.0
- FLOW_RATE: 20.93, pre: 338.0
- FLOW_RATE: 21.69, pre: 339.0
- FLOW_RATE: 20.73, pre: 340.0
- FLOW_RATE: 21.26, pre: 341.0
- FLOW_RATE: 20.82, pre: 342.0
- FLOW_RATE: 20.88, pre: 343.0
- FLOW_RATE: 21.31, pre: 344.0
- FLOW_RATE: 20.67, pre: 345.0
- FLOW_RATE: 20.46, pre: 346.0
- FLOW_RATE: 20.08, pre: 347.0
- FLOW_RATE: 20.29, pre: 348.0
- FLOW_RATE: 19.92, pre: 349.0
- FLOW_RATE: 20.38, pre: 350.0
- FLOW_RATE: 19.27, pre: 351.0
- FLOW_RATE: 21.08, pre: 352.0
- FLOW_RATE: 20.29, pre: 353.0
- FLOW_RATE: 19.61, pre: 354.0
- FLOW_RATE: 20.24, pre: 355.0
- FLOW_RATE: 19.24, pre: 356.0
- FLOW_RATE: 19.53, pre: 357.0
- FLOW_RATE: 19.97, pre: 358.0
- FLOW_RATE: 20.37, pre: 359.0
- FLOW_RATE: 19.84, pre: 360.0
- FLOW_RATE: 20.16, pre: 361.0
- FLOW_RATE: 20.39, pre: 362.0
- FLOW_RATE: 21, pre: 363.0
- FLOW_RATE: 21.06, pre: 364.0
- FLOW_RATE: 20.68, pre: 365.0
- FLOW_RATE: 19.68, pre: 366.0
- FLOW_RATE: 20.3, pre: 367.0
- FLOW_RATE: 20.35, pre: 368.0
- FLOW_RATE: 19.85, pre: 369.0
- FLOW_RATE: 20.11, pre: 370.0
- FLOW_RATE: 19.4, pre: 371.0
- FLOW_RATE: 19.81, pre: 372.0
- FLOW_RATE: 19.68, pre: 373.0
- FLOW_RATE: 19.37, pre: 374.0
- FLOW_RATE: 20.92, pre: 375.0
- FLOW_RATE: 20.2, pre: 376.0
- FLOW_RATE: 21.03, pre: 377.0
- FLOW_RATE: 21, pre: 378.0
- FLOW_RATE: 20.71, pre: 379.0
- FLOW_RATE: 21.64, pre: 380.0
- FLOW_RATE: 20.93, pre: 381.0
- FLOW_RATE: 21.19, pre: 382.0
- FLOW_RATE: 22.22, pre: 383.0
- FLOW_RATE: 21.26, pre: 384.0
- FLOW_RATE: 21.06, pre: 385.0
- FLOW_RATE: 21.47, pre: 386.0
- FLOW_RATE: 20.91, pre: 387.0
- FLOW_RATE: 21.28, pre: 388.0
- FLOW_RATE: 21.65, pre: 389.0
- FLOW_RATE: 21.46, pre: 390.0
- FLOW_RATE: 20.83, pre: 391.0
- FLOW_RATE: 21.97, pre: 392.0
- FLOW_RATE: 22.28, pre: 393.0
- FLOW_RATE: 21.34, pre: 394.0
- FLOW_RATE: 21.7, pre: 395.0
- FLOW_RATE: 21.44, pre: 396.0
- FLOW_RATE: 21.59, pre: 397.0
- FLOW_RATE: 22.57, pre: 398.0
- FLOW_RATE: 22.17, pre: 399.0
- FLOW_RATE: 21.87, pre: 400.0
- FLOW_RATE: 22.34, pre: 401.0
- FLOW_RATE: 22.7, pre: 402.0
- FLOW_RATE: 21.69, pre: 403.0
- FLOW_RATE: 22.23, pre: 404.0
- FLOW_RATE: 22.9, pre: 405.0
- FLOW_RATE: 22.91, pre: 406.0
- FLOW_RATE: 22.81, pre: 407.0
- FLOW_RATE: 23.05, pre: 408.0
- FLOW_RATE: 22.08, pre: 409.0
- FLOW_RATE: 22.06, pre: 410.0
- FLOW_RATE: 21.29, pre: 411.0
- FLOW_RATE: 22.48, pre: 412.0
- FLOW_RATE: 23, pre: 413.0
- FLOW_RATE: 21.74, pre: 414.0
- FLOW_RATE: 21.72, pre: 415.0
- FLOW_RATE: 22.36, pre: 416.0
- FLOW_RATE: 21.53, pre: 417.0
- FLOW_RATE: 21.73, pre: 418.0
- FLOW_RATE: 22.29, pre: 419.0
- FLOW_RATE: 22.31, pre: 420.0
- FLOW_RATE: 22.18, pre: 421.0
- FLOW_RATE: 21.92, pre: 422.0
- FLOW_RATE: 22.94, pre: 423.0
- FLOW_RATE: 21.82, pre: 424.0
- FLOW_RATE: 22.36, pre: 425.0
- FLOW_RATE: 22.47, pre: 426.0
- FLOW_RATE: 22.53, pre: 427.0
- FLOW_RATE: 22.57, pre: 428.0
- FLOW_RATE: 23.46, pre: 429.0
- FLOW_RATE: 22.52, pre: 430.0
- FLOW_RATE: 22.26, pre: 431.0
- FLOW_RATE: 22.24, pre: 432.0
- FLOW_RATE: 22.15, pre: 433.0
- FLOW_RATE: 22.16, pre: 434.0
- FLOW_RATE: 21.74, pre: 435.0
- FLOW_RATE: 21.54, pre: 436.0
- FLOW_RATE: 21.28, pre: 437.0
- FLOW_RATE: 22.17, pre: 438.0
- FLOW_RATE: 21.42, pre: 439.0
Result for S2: 1.5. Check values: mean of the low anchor 20.8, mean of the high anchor 21.6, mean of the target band 20.3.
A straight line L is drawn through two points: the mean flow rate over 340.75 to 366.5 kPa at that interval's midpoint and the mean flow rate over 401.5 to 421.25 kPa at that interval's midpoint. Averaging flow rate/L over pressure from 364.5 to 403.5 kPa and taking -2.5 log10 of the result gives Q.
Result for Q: 0.013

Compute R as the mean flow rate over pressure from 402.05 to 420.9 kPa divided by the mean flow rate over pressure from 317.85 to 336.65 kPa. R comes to 1.06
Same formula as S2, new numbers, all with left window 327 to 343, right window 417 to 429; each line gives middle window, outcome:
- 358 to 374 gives 1.0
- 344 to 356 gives 0.6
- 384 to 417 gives 0.1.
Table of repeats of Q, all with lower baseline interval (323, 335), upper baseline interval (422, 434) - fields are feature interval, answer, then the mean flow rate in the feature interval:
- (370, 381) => 0.068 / 20.4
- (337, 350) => 0.025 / 20.8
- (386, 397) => 0.022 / 21.5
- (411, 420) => 0.010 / 22.1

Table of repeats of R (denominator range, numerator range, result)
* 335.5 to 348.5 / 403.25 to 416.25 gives 1.07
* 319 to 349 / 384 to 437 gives 1.05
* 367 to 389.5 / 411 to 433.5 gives 1.08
